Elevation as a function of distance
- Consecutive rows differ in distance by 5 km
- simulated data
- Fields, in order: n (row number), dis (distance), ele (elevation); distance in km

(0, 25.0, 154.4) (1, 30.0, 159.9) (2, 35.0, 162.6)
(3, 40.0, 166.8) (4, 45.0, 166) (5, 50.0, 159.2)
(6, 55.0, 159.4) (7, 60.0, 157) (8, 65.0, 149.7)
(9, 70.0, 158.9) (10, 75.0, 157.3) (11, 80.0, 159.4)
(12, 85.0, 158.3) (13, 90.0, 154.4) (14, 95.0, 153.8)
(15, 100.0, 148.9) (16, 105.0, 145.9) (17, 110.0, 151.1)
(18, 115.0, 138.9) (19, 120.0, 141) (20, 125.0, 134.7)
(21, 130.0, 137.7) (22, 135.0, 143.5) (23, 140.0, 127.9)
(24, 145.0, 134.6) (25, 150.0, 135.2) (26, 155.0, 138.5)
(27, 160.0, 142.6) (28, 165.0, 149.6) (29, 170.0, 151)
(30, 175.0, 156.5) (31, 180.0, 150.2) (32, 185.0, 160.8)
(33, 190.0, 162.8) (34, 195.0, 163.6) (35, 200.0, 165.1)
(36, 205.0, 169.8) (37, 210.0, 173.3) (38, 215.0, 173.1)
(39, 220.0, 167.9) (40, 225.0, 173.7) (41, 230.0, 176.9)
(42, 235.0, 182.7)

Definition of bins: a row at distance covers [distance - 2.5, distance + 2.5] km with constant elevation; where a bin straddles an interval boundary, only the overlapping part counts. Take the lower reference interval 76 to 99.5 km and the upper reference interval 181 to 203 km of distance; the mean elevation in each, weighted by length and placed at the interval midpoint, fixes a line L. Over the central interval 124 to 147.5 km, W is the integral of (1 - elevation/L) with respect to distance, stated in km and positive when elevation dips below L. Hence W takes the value 3.4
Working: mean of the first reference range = 156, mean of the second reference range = 162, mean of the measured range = 136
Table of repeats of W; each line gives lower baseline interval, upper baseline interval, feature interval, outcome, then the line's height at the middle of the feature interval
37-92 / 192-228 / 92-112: 1.43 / 162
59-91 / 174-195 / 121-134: 1.64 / 157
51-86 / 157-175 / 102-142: 3.20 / 153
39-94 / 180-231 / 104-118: 1.41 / 161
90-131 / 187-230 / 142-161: 2.20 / 155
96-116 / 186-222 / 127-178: 4.97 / 157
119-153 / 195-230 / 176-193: -0.01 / 158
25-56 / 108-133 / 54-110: -1.41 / 151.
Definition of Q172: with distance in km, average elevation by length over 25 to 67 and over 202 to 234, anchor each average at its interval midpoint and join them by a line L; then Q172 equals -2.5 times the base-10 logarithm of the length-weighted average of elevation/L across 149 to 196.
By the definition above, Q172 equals 0.12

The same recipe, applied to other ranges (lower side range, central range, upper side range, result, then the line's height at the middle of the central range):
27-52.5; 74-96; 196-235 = 0.06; 165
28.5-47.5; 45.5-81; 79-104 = 0.01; 159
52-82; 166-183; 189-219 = 0.09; 166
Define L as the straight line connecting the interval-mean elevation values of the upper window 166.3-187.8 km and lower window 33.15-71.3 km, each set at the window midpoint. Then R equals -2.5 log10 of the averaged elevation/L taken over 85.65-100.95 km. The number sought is 0.03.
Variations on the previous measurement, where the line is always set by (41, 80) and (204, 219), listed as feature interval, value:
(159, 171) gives 0.137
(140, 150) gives 0.240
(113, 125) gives 0.179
